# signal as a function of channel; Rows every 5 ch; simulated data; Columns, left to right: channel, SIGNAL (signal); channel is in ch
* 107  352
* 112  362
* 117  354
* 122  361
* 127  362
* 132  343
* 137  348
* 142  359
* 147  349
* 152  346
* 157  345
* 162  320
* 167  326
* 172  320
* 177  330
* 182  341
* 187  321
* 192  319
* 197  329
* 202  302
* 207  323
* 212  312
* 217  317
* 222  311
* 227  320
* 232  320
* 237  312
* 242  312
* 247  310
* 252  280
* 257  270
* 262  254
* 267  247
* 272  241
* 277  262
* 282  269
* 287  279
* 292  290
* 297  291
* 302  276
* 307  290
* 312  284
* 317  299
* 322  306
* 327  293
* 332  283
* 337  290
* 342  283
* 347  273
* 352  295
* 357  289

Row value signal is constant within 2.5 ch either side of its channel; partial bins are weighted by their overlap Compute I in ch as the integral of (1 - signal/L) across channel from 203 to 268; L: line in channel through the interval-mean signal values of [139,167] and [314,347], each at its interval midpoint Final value 3.7 ch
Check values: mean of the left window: 342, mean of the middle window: 300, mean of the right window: 291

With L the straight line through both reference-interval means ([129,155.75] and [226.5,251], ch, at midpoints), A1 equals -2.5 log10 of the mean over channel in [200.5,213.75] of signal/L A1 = 0.04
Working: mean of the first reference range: 349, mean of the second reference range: 312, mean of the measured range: 313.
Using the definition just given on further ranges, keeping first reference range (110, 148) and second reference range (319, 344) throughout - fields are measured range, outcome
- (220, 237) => 0.02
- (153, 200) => 0.04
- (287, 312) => 0.06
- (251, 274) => 0.21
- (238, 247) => 0.03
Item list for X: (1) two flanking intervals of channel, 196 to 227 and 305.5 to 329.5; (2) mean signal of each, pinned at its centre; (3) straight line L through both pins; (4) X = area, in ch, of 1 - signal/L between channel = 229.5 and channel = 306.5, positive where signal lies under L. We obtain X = 5.9 ch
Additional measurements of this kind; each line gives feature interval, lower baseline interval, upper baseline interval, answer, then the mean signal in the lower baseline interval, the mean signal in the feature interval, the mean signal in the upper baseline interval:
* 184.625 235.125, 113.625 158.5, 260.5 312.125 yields -0.8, 352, 317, 271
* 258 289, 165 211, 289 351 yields 4.3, 323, 259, 288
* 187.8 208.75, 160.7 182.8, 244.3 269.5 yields -0.6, 327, 318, 273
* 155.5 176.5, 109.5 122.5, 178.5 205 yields 0.5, 359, 327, 323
